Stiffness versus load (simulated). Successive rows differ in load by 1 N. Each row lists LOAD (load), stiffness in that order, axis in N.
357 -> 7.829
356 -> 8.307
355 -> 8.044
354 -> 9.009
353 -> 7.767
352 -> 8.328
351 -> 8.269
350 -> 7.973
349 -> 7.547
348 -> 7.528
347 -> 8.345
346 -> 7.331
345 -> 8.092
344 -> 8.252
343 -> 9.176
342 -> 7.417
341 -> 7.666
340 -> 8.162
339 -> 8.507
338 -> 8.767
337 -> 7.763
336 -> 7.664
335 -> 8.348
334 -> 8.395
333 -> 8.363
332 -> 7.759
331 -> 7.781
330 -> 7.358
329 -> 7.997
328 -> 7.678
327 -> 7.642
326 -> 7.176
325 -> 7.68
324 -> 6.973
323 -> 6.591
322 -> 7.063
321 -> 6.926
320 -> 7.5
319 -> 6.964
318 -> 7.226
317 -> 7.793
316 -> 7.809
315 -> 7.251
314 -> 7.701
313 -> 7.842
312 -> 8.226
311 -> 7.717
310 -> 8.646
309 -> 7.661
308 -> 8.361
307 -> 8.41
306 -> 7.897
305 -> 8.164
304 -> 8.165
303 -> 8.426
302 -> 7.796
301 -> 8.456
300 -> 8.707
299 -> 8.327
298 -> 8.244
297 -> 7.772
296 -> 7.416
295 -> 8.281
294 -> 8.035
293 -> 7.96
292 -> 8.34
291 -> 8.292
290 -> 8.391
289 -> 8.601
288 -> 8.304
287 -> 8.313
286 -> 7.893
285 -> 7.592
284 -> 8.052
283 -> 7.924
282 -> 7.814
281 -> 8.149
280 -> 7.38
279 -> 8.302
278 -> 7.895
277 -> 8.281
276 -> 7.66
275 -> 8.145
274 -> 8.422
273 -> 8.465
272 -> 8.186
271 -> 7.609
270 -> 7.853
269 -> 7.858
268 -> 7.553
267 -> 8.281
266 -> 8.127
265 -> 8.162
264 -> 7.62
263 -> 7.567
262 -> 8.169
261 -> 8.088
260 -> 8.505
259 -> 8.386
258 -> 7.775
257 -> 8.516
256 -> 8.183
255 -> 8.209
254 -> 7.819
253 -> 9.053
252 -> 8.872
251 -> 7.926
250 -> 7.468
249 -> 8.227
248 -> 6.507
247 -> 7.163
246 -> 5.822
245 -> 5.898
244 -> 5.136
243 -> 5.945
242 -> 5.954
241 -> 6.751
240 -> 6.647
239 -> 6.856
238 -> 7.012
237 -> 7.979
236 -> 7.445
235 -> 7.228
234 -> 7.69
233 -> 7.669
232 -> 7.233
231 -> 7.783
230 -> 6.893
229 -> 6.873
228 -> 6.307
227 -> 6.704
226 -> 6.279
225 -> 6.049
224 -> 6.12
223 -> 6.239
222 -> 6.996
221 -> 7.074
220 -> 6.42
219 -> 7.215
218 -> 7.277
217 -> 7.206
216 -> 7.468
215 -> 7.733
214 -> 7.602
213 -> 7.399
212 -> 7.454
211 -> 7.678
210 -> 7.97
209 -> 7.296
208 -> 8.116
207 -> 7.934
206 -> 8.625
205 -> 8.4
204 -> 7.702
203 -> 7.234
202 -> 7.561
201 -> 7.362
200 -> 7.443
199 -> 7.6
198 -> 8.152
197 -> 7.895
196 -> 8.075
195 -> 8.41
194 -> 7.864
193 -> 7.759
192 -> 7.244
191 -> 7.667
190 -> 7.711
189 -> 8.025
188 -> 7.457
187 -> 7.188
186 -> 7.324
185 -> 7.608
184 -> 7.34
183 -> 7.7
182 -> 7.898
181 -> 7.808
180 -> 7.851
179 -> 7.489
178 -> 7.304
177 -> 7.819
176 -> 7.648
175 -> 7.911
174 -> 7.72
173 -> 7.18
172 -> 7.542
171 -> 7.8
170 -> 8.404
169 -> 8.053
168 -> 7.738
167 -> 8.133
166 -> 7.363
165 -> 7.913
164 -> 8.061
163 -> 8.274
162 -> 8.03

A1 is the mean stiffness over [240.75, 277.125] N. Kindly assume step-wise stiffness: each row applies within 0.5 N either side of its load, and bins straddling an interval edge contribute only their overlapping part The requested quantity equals 7.68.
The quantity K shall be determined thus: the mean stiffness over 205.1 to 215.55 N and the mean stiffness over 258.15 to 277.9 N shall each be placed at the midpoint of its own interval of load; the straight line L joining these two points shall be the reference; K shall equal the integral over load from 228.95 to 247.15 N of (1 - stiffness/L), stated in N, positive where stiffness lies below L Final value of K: 2.5 N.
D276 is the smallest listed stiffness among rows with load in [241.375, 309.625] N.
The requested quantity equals 5.136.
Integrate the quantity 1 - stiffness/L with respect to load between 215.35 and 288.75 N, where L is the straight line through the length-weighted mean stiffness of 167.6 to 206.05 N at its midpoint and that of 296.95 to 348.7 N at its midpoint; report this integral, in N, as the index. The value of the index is 2.9 N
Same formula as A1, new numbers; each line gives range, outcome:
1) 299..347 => 7.87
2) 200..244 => 7.17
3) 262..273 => 7.92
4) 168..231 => 7.49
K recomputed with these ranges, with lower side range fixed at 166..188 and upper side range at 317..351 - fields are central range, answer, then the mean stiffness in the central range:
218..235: 1.83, 6.87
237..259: 1.26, 7.27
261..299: -1.49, 8.03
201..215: -0.11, 7.75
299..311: -0.75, 8.23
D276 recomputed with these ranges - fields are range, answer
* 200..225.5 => 6.049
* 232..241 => 6.647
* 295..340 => 6.591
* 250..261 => 7.468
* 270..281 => 7.38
